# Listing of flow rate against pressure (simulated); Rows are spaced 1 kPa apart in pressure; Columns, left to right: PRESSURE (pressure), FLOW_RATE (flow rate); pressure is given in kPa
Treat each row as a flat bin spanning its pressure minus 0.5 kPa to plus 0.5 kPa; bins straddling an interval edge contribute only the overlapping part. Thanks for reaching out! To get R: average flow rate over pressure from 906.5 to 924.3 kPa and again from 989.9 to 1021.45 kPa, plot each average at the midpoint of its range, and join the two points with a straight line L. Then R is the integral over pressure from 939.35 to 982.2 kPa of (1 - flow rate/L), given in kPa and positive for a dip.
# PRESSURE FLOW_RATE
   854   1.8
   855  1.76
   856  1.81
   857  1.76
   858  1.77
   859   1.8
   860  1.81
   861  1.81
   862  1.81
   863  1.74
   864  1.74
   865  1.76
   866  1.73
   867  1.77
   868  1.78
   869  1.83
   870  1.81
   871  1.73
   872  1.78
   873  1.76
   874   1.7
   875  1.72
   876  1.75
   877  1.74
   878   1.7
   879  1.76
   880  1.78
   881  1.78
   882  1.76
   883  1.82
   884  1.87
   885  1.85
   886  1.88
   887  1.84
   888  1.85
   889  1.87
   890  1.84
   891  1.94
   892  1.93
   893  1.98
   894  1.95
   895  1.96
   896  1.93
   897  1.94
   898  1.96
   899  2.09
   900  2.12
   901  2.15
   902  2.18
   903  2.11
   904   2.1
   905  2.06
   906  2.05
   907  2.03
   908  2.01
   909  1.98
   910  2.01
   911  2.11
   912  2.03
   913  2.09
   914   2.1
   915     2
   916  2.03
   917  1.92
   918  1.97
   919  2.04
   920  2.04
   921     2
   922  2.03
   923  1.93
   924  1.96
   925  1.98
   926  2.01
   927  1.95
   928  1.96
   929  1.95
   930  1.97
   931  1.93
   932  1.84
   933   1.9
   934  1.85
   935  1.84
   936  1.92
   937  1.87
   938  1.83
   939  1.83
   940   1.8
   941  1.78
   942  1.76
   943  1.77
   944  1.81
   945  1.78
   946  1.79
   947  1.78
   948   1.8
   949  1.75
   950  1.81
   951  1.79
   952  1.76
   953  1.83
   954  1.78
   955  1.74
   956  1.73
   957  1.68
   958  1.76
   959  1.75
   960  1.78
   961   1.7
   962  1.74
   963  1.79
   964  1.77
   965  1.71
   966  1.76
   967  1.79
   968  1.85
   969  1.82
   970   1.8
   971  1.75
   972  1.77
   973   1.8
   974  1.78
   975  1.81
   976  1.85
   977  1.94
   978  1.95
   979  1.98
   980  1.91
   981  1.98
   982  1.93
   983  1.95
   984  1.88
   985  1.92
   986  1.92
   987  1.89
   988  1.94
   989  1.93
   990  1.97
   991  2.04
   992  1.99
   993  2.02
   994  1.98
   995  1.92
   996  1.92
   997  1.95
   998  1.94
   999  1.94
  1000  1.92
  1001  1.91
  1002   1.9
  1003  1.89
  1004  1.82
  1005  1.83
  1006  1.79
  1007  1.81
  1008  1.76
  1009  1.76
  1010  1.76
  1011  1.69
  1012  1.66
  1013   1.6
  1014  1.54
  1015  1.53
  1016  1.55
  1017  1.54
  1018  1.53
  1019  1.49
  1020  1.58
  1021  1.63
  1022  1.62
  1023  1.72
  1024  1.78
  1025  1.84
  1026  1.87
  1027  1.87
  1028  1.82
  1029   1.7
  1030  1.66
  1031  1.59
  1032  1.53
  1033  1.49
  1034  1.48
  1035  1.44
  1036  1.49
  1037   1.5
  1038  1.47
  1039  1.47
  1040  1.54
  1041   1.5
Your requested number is 2.2 kPa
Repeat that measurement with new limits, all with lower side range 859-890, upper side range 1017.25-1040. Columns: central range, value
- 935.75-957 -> -1.1 kPa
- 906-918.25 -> -2.0 kPa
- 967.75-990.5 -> -2.9 kPa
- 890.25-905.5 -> -2.3 kPa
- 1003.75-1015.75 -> -0.5 kPa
